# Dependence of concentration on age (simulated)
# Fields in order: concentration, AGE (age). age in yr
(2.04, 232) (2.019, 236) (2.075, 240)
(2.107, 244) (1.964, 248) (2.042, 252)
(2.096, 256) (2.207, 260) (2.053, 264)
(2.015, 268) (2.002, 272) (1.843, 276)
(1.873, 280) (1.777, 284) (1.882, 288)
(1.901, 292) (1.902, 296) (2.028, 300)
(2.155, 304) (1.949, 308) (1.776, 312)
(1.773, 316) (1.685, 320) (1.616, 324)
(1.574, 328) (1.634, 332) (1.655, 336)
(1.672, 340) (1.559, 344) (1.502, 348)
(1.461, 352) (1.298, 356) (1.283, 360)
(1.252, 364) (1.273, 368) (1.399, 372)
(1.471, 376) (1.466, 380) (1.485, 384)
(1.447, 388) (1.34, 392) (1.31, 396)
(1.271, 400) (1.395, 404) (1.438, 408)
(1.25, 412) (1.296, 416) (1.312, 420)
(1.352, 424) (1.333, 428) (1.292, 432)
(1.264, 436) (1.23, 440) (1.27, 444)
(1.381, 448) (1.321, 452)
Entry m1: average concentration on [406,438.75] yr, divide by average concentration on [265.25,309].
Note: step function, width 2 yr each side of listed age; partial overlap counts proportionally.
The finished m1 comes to 0.7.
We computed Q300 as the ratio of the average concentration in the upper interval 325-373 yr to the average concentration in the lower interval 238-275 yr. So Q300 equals 0.7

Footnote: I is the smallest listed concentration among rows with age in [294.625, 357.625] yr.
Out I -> 1.298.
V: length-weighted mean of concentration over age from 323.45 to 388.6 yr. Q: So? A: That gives 1.47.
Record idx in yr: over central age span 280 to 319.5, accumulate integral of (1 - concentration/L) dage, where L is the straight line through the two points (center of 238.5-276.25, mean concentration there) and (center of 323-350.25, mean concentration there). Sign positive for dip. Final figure -1.9 yr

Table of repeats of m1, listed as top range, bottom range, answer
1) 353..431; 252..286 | 0.68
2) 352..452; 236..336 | 0.70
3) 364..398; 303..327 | 0.77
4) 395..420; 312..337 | 0.80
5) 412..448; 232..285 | 0.64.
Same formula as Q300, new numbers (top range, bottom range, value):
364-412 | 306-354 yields 0.83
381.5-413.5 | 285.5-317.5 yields 0.71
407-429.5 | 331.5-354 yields 0.84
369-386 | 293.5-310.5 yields 0.72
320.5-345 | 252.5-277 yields 0.79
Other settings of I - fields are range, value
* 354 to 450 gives 1.23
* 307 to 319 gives 1.773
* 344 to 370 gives 1.252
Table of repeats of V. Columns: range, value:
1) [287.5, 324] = 1.88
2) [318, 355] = 1.59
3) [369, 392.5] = 1.43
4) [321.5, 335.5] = 1.62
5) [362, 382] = 1.37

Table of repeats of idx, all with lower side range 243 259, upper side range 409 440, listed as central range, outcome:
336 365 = 3.1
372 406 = 1.3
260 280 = -0.1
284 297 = 0.1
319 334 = 0.9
